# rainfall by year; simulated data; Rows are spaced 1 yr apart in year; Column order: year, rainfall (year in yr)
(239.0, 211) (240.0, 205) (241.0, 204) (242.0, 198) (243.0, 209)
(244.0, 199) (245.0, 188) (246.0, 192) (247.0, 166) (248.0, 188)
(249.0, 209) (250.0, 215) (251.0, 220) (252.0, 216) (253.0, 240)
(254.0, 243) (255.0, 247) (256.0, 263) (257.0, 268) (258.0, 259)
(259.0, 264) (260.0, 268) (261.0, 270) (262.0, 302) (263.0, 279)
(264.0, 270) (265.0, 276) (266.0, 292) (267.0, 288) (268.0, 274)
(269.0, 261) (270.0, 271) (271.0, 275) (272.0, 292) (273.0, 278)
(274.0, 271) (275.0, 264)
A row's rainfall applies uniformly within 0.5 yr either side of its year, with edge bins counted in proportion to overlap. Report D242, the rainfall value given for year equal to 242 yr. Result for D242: 198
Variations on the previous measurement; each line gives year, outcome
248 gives 188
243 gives 209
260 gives 268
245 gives 188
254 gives 243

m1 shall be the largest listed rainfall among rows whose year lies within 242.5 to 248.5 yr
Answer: 209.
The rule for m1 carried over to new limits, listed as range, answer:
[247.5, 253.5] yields 240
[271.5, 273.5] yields 292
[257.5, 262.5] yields 302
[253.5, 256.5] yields 263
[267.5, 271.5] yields 275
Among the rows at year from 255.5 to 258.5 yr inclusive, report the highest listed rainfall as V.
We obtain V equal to 268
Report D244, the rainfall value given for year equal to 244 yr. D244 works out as 199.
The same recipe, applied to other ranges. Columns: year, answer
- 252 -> 216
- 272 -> 292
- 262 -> 302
